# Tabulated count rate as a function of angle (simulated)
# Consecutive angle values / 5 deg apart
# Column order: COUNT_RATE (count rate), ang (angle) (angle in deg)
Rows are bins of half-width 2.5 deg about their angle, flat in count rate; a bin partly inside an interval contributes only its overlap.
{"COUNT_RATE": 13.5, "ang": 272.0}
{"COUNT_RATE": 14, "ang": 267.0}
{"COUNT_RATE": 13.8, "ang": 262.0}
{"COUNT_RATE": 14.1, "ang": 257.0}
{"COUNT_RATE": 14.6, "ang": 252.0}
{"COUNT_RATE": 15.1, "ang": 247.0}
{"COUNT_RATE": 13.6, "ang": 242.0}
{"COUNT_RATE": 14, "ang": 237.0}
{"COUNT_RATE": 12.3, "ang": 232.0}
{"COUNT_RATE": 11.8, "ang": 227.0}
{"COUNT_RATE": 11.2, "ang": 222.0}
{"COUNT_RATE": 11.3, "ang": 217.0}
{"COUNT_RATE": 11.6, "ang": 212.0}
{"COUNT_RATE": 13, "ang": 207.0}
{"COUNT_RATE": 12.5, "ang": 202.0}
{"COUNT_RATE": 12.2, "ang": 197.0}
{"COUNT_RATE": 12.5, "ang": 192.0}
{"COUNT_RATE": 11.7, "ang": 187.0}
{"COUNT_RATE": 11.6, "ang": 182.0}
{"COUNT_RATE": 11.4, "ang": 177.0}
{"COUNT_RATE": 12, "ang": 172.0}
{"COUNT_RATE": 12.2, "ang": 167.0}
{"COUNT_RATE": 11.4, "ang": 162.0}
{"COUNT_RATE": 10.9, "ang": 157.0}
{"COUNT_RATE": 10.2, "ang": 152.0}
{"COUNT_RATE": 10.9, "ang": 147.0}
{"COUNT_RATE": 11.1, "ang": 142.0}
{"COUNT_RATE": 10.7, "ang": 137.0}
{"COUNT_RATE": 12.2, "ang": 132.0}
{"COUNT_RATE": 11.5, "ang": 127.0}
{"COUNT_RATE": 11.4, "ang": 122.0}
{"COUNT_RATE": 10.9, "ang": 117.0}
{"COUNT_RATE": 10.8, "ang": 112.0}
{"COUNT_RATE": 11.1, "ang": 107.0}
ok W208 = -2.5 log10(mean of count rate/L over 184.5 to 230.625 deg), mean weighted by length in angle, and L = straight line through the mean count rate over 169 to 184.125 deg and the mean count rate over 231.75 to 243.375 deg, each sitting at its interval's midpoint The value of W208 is 0.05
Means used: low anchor 11.7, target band 12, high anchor 13.5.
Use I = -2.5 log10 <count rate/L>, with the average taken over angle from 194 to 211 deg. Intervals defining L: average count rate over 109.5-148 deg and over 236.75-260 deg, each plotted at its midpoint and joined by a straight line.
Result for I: 0.05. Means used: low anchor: 11.2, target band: 12.5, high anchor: 14.3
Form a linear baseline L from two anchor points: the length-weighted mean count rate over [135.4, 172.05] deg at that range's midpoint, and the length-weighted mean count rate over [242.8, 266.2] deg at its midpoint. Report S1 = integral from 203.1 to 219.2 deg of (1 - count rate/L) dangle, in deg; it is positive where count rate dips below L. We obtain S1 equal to 1.1 deg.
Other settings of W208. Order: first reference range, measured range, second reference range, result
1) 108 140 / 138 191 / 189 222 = 0.030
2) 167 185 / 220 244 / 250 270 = 0.062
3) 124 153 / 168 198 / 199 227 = -0.027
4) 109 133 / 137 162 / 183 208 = 0.082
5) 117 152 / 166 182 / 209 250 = 0.000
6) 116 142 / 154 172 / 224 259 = 0.046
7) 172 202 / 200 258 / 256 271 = 0.012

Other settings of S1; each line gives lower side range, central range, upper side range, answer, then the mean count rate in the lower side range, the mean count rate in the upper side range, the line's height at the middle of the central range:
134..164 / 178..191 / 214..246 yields -0.2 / 10.9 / 12.5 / 11.6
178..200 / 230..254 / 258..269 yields -1.0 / 12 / 13.9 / 13.4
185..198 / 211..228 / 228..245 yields 1.8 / 12.1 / 13.2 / 12.8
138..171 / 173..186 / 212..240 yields -0.1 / 11.1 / 12.1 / 11.5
